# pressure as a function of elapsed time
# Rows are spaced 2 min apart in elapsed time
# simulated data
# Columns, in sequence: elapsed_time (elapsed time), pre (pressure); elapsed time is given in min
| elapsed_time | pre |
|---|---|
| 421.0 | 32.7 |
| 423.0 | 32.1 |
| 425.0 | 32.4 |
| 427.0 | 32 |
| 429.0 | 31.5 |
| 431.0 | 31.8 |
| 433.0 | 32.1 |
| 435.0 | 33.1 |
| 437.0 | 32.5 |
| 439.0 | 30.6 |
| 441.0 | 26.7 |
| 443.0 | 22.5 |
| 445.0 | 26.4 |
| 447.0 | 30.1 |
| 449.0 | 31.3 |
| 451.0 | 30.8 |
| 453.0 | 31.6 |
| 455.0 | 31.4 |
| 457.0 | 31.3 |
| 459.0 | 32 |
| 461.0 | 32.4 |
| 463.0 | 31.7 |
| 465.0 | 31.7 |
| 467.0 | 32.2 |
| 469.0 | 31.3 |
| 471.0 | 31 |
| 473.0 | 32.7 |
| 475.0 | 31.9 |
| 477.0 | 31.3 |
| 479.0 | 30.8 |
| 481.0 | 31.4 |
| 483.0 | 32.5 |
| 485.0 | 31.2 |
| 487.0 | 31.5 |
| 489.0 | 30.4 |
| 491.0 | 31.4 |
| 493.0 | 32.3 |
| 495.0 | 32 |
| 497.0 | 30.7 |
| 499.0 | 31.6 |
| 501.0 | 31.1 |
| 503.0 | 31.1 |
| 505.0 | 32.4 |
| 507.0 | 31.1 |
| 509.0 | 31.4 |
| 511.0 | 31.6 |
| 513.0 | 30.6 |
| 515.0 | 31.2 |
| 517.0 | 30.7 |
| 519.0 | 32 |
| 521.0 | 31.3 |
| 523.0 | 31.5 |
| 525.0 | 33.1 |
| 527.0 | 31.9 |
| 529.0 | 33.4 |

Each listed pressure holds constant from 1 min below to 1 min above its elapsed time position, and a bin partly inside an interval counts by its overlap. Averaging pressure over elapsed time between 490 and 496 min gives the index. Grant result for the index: 31.9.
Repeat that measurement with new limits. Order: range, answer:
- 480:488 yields 31.6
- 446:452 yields 30.7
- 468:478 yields 31.6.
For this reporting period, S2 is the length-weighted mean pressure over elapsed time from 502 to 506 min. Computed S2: 31.8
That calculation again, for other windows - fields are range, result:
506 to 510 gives 31.2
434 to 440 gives 32.1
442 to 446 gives 24.4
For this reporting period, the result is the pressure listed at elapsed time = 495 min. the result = 32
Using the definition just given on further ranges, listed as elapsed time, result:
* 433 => 32.1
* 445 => 26.4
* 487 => 31.5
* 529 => 33.4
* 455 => 31.4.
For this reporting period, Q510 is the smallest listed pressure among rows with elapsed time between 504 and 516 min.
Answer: 30.6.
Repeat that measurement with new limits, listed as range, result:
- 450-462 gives 30.8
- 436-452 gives 22.5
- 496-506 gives 30.7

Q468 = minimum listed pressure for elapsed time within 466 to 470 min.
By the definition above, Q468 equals 31.3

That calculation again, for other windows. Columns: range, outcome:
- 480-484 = 31.4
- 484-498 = 30.4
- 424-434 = 31.5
